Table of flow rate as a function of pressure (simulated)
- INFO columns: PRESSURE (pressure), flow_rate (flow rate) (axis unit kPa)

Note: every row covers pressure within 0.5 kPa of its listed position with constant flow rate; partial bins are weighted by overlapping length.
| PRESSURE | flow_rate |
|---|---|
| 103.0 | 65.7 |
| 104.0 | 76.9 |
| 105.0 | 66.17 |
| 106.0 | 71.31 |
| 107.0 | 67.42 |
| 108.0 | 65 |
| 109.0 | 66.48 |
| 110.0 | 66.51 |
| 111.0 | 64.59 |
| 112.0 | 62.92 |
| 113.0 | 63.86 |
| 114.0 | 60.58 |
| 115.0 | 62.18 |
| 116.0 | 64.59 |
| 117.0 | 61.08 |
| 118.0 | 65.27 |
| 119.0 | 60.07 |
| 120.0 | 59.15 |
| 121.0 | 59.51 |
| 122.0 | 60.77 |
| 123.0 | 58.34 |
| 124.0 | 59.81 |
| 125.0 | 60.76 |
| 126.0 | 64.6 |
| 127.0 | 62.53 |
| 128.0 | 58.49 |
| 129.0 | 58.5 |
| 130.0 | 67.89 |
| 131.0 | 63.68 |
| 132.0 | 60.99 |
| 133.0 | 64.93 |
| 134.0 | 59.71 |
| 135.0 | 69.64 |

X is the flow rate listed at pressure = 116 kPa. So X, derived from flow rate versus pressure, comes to 64.59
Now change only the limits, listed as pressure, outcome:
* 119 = 60.07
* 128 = 58.49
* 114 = 60.58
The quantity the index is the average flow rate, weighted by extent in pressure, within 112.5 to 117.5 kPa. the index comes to 62.5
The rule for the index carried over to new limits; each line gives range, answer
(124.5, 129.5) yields 61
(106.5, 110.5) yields 66.4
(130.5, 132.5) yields 62.3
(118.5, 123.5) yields 59.6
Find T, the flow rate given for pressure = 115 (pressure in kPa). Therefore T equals 62.18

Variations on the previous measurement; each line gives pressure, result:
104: 76.9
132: 60.99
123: 58.34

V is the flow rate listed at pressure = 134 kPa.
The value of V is 59.71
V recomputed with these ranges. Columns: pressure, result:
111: 64.59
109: 66.48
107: 67.42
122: 60.77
